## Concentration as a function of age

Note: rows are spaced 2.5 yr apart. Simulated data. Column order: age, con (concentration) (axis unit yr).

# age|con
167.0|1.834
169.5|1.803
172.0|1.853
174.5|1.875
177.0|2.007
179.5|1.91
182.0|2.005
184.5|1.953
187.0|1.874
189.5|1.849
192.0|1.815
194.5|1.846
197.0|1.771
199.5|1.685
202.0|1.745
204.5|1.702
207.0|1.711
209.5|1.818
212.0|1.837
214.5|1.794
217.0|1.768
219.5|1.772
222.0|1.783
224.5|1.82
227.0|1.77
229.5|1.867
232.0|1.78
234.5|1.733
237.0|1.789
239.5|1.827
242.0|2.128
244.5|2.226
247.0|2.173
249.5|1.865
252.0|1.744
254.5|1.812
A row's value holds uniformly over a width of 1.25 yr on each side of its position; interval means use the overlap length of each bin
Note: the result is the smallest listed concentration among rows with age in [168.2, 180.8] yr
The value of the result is 1.803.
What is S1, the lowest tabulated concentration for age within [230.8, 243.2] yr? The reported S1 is 1.733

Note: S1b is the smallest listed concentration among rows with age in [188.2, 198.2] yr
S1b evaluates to 1.771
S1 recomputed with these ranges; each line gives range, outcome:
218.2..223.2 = 1.772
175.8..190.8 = 1.849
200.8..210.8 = 1.702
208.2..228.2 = 1.768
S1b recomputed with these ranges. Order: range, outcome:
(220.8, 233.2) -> 1.77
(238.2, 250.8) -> 1.827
